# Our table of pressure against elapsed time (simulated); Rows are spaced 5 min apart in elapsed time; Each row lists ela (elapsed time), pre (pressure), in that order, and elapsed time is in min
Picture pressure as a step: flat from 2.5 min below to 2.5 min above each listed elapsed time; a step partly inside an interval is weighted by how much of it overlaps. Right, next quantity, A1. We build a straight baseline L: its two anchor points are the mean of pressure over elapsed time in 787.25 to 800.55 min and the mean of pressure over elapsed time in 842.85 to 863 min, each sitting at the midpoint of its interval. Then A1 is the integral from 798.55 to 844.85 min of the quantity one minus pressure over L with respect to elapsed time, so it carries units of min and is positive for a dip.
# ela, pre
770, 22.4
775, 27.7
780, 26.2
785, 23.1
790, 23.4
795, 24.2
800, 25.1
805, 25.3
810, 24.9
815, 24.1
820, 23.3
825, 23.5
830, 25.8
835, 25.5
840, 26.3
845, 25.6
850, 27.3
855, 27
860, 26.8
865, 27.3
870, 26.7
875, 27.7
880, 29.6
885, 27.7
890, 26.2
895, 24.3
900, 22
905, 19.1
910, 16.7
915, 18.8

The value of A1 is 0.8 min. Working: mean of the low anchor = 24.1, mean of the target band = 24.9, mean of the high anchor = 26.7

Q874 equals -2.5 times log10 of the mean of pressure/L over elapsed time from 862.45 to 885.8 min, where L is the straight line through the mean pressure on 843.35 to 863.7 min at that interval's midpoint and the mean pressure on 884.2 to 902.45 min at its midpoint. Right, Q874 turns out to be -0.08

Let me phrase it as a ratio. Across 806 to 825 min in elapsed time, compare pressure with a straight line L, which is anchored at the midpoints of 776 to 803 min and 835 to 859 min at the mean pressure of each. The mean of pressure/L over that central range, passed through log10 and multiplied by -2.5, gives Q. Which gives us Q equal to 0.06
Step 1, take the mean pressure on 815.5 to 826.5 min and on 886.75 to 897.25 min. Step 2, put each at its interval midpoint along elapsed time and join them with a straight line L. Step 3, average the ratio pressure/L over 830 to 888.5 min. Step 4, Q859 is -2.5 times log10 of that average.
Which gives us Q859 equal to -0.10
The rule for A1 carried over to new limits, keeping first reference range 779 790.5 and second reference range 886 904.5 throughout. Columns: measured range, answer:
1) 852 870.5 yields -2.3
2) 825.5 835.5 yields -0.5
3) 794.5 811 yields -0.6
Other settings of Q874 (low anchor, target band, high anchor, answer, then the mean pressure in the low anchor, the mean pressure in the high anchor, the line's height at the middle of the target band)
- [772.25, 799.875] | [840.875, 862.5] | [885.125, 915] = -0.15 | 24.9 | 21.9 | 23.2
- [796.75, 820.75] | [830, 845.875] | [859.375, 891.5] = 0.00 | 24.6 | 27.5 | 25.9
